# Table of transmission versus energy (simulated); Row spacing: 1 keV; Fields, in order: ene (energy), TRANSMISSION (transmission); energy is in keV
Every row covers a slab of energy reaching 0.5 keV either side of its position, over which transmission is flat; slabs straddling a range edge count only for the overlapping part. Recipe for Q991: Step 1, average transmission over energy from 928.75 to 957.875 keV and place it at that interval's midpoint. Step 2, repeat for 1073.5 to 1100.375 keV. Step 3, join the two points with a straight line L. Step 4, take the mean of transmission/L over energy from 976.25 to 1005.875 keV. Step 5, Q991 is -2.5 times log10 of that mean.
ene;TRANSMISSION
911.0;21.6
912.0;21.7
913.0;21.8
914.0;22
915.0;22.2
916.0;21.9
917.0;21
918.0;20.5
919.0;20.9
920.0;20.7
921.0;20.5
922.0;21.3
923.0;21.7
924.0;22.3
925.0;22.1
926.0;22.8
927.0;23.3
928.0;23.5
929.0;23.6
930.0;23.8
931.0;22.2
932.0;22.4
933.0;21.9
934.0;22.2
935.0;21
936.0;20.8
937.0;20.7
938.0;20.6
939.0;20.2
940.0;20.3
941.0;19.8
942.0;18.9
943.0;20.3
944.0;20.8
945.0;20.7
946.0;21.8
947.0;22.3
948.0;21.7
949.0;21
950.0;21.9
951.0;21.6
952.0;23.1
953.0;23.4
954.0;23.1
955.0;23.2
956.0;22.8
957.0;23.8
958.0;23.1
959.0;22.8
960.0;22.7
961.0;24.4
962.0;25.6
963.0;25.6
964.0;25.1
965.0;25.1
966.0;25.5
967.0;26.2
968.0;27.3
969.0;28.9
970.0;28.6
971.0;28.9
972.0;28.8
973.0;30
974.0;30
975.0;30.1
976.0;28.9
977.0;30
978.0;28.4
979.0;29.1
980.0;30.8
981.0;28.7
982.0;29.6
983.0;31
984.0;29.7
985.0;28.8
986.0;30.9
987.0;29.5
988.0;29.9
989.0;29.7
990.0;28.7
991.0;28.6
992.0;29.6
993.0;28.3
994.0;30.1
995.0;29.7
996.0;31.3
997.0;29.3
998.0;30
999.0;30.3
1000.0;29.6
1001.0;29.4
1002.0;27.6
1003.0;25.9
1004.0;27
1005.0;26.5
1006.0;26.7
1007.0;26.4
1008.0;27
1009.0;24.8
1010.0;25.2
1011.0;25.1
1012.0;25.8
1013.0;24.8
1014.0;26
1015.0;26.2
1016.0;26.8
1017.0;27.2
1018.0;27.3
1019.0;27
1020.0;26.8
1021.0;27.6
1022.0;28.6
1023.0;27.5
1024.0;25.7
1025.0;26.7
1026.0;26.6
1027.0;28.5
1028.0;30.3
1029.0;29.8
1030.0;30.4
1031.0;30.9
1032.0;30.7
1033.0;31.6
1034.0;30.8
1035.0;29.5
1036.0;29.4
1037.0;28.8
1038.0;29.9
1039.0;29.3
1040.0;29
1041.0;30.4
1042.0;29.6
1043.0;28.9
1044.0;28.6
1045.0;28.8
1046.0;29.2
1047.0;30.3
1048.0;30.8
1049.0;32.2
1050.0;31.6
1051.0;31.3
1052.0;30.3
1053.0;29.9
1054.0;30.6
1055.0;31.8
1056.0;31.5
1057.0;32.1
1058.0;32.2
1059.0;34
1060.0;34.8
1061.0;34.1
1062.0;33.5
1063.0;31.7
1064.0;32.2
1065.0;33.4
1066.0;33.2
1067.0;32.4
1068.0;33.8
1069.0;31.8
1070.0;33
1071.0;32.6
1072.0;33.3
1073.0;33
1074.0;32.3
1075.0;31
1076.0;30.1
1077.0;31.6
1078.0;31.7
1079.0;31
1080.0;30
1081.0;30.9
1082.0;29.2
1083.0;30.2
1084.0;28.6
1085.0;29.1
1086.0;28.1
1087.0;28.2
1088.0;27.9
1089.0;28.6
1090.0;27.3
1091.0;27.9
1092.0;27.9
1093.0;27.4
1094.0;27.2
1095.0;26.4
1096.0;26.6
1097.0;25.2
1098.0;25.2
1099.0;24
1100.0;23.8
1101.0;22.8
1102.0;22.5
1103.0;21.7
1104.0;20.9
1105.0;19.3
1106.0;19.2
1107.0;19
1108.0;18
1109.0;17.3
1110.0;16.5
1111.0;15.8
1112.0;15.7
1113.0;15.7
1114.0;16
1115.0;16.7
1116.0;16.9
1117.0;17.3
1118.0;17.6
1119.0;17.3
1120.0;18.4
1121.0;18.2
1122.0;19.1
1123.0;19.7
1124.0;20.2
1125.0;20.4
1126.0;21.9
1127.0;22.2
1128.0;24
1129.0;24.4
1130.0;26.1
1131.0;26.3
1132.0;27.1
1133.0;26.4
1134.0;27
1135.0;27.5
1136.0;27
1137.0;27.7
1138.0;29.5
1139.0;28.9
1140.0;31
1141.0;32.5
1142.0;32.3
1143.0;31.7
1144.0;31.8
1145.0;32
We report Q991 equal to -0.216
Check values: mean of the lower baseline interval 21.7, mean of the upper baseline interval 28.4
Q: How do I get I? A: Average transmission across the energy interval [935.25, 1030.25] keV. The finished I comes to 26.3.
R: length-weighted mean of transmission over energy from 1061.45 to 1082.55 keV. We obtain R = 32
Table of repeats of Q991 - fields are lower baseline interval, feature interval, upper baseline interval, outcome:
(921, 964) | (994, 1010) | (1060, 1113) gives -0.16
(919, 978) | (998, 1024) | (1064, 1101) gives -0.03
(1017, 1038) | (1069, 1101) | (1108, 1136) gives -0.21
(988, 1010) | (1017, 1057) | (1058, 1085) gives 0.03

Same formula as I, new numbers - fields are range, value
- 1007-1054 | 28.6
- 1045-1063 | 31.7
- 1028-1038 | 30.2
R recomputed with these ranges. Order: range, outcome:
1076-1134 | 23.5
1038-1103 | 29.9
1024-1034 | 29.4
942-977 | 24.7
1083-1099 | 27.4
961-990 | 28.5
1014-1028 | 27.2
